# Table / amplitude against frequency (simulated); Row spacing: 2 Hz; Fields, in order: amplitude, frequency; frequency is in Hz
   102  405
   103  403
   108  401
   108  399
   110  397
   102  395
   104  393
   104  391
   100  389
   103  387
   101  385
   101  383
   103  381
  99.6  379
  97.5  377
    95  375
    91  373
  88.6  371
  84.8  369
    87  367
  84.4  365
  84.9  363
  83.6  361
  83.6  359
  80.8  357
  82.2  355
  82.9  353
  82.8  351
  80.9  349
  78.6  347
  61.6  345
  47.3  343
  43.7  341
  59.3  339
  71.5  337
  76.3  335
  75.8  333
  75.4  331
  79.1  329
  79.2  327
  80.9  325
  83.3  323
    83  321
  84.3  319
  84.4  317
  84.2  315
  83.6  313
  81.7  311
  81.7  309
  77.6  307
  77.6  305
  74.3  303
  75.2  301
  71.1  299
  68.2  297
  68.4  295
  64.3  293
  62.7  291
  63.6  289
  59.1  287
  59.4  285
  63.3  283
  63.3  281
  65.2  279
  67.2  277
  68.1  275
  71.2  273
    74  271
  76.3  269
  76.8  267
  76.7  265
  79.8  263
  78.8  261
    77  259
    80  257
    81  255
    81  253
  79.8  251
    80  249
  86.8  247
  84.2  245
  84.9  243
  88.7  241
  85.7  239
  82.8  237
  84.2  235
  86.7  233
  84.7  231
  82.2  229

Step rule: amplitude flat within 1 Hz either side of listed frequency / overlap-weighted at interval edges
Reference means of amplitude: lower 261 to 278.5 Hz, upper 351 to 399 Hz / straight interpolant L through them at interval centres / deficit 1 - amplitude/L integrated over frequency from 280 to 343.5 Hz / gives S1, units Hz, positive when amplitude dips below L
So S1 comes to 7.4 Hz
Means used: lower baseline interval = 73.8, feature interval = 72.2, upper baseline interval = 93.7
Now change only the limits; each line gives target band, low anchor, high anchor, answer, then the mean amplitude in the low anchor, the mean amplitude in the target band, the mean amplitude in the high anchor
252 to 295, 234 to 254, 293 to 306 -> 3.75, 83.8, 70.8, 71.8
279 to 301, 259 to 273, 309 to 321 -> 4.16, 76.6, 64.9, 83.4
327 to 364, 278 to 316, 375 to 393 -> 5.74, 70.8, 74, 101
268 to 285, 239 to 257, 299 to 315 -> 2.73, 83.2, 68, 78.7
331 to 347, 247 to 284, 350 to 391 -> 4.10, 74.8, 64.1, 91.2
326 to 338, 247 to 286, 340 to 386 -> 0.65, 74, 76.2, 83.7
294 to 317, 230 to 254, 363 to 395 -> 3.25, 84.1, 77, 96.1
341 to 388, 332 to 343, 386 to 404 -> -1.23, 63.7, 85.4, 105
